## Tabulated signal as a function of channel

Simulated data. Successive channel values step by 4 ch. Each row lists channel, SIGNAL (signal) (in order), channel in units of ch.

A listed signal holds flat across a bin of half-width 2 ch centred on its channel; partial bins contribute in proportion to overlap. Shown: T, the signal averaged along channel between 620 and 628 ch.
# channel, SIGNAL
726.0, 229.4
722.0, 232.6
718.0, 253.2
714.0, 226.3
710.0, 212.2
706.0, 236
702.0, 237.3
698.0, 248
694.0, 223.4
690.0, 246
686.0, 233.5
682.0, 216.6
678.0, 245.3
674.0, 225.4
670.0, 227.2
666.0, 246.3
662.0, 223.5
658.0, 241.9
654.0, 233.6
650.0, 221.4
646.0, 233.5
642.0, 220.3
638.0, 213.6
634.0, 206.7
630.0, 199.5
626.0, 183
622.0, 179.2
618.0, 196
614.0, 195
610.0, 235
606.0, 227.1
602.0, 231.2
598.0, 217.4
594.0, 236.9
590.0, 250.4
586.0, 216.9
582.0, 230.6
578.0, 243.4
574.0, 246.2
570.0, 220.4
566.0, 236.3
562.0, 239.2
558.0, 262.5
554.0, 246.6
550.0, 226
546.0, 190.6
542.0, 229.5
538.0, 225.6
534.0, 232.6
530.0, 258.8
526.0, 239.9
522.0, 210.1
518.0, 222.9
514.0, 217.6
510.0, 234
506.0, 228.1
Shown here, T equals 181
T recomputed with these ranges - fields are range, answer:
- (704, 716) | 225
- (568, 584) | 235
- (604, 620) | 213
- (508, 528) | 225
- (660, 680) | 234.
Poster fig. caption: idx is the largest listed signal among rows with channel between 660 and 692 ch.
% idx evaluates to 246.3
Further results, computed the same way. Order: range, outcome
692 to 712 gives 248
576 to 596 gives 250.4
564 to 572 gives 236.3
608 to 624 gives 235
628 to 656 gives 233.6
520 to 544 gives 258.8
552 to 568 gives 262.5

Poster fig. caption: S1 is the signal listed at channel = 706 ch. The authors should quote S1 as 236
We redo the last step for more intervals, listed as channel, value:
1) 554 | 246.6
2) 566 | 236.3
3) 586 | 216.9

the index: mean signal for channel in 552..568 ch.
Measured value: 246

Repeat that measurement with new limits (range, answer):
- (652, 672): 234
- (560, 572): 232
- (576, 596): 236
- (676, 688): 232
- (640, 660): 230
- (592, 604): 228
